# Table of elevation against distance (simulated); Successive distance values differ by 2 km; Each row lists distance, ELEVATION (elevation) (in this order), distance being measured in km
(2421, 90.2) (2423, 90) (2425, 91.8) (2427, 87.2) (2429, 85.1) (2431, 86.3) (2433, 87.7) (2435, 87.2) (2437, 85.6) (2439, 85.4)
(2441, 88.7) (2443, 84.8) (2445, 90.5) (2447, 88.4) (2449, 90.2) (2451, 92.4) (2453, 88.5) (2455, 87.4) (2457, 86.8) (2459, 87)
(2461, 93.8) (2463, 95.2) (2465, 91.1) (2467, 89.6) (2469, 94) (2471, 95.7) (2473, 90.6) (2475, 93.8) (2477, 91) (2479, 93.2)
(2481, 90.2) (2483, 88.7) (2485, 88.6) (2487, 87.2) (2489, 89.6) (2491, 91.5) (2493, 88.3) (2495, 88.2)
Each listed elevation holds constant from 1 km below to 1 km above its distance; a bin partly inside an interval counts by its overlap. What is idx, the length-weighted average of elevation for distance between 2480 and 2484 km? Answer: 89.5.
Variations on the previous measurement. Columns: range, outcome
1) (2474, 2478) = 92.4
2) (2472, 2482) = 91.8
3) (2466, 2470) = 91.8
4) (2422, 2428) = 89.7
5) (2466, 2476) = 92.7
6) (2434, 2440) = 86.1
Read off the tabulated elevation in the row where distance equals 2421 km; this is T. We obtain 90.2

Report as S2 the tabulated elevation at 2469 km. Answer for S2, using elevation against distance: 94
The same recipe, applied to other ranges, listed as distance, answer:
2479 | 93.2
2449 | 90.2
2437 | 85.6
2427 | 87.2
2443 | 84.8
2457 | 86.8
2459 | 87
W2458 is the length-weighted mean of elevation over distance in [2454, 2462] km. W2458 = 88.8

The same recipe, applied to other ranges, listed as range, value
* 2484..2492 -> 89.2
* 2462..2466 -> 93.2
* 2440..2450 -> 88.5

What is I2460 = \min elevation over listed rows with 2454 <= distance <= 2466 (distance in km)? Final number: 86.8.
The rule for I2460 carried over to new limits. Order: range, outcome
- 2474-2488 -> 87.2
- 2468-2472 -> 94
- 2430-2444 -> 84.8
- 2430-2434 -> 86.3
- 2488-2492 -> 89.6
